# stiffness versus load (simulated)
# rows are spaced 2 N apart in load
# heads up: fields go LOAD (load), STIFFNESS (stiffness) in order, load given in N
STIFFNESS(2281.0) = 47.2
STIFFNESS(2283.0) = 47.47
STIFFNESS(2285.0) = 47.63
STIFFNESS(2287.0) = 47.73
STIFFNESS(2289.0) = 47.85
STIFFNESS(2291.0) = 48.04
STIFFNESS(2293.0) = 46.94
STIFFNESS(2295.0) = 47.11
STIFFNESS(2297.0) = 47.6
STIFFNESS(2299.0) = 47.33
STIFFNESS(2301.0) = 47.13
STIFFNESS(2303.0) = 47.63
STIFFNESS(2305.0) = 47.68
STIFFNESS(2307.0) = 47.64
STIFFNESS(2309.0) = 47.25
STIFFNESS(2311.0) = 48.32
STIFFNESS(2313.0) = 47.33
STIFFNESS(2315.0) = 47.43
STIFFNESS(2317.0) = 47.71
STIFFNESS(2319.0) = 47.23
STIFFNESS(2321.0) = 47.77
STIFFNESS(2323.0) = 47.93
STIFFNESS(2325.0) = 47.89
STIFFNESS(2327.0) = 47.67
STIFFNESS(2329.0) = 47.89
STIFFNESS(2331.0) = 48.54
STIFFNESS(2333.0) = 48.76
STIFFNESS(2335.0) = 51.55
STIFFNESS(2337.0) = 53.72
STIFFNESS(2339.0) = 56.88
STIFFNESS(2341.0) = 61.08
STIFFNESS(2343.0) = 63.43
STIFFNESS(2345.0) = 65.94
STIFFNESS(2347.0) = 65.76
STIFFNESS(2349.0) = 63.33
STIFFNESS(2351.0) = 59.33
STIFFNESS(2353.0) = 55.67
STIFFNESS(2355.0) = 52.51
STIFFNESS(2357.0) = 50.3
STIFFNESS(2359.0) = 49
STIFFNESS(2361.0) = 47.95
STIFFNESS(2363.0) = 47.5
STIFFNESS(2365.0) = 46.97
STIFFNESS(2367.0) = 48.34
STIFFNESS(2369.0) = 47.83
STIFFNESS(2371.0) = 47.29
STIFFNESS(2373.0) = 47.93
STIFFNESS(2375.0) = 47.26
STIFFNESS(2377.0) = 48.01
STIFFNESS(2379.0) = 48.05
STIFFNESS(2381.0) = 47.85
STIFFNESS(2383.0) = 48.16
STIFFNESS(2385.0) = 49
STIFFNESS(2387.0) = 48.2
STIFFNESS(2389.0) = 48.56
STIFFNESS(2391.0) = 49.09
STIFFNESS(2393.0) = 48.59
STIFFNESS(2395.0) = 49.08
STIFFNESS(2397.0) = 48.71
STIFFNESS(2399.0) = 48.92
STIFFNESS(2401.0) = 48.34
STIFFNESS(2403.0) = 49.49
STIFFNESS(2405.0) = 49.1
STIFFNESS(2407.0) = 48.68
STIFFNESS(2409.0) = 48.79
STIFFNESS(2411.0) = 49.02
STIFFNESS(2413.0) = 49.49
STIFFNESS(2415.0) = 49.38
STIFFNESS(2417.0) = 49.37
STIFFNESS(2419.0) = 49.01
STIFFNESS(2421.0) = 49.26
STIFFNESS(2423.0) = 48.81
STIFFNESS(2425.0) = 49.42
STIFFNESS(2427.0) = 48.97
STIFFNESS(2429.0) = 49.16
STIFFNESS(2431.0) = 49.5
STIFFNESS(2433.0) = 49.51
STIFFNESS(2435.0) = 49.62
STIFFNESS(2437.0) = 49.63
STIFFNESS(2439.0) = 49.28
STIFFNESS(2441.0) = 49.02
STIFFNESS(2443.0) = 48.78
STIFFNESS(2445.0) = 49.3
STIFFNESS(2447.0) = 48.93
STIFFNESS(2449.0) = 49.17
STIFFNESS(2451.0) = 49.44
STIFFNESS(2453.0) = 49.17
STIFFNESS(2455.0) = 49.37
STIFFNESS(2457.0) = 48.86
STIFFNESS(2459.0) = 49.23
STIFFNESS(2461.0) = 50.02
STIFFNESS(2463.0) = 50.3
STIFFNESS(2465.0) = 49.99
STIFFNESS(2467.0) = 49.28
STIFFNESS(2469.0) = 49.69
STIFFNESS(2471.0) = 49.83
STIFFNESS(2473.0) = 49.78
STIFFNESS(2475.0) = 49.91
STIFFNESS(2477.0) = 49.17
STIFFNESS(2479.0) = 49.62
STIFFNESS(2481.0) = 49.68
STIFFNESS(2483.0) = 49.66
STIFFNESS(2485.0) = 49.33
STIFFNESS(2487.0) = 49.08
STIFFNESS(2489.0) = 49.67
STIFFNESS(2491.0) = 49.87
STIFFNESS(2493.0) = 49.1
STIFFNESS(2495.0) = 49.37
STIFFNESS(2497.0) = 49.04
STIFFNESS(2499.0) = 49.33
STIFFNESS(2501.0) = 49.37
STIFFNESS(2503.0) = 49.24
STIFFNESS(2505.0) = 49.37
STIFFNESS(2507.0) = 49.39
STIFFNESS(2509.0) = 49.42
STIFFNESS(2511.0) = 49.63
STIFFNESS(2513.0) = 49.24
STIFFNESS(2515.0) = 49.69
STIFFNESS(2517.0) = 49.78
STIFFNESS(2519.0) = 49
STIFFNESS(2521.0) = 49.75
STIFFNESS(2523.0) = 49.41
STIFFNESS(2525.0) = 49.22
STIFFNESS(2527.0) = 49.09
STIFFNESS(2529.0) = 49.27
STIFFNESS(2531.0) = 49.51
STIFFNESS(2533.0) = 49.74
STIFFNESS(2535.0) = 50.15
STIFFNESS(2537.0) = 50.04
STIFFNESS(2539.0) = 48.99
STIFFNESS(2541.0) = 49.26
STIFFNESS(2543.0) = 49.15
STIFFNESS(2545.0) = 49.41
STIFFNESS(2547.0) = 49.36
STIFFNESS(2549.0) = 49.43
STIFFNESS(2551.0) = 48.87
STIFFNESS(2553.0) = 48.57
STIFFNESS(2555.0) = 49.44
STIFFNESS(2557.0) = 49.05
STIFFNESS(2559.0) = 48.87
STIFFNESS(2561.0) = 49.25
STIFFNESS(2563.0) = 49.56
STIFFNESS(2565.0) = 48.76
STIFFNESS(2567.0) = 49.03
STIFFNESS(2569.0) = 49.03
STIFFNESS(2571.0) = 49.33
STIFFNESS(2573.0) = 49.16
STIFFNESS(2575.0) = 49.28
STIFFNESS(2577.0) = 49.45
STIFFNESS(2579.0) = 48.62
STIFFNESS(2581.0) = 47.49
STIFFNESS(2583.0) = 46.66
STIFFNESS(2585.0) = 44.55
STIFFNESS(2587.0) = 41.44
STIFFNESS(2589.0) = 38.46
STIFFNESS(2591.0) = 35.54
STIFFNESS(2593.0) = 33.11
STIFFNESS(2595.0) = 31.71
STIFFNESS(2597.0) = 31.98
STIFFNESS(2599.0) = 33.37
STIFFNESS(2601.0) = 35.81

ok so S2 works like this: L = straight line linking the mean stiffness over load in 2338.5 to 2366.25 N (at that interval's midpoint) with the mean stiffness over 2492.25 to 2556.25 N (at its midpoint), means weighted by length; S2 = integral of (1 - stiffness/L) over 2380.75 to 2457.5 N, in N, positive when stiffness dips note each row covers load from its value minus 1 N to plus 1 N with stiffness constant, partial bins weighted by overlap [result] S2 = 6.3 N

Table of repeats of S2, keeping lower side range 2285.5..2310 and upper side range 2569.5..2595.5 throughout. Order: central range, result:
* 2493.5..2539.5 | -4.94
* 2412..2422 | -0.73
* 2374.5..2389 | -0.54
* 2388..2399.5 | -0.64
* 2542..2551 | -1.02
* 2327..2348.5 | -4.19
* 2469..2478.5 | -0.94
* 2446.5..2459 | -1.02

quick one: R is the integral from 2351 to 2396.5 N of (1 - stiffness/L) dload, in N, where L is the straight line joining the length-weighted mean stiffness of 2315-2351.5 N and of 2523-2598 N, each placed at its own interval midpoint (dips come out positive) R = 3.0 N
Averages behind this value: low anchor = 53.8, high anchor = 46.8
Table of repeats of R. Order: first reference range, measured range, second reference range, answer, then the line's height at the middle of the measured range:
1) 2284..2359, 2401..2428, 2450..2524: 0.58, 50.2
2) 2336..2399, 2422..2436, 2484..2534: 0.43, 50.8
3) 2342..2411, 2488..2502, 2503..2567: 0.10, 49.7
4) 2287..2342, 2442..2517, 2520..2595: -2.36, 47.9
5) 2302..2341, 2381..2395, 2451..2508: 0.19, 49.3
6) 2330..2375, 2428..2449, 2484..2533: 0.80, 51.2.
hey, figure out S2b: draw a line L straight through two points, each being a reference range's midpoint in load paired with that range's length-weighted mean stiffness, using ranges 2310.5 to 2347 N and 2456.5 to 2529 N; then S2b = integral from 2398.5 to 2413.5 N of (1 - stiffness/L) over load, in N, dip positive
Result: 0.54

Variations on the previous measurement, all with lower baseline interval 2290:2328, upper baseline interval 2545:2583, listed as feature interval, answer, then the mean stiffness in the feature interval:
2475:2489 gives -0.3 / 49.5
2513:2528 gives -0.2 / 49.4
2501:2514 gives -0.2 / 49.4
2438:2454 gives -0.3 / 49.1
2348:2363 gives -1.8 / 53.6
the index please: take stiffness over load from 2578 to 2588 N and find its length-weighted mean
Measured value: 45.8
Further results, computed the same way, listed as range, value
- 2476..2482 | 49.5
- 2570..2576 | 49.3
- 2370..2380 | 47.7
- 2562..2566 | 49.2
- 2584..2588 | 43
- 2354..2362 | 49.9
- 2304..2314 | 47.6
